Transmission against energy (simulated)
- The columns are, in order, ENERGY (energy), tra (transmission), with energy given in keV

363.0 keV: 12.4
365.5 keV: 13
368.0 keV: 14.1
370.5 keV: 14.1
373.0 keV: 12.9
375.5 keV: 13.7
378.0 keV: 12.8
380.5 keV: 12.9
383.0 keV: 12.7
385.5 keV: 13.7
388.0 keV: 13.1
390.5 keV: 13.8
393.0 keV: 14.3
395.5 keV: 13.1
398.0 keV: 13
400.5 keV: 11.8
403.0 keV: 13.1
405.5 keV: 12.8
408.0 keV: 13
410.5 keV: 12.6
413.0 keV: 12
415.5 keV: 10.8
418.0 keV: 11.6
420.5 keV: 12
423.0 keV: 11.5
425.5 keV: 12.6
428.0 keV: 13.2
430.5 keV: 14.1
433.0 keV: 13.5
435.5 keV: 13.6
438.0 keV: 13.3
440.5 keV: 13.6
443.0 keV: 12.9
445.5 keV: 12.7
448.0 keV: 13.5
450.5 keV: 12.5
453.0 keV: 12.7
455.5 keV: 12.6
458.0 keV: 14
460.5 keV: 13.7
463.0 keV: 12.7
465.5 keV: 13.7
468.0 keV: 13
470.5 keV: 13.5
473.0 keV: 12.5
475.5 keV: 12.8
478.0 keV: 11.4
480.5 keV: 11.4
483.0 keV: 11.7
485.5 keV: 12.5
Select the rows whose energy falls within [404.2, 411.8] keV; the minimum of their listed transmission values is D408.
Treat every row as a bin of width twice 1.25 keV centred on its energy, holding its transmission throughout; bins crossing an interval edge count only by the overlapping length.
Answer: 12.6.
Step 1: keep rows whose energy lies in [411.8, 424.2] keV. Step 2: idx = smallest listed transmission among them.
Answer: 10.8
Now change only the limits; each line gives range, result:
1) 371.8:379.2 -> 12.8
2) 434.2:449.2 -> 12.7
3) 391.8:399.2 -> 13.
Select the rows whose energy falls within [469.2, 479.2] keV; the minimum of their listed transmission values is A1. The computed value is 11.4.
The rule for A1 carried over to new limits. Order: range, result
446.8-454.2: 12.5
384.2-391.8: 13.1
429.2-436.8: 13.5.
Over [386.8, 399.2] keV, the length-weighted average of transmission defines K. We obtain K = 13.5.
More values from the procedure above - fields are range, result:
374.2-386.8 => 13.2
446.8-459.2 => 13.1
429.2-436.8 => 13.7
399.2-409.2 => 12.7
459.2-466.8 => 13.4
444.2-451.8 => 12.9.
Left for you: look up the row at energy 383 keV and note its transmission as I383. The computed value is 12.7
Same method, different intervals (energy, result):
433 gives 13.5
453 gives 12.7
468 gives 13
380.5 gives 12.9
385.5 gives 13.7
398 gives 13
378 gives 12.8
